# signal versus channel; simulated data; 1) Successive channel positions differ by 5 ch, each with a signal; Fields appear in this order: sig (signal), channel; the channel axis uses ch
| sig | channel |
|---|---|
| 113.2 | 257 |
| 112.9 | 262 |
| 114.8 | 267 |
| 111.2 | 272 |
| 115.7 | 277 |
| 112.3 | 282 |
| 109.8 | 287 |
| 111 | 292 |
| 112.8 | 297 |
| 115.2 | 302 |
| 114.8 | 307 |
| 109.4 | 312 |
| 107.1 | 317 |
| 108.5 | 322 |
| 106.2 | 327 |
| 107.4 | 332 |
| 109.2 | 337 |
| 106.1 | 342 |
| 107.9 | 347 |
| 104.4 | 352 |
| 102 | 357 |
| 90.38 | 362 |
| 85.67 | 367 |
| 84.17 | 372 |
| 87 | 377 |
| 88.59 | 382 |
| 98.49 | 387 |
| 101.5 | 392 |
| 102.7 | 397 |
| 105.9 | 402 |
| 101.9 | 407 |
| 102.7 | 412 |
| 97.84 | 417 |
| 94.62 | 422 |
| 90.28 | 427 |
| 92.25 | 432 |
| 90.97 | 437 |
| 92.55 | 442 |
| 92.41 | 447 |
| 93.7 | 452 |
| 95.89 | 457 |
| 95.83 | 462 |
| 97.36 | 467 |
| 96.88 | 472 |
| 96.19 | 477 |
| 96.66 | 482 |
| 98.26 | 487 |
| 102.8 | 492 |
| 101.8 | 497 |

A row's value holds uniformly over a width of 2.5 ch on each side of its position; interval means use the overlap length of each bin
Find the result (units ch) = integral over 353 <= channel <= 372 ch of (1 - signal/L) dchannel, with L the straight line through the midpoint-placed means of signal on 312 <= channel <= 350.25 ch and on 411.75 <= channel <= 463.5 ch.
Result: 2.0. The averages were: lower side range 108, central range 92.5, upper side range 94.1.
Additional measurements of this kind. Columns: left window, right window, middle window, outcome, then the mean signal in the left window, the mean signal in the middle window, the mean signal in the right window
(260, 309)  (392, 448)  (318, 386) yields 3.9 ch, 113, 99.2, 97.1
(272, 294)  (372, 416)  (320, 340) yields -0.3 ch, 112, 108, 97.8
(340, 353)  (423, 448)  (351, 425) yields 2.3 ch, 106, 96.3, 91.8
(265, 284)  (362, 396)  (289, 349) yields -3.2 ch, 113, 110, 91.4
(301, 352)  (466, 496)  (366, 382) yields 2.9 ch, 109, 86.1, 98.2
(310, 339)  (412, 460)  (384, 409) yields -0.8 ch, 108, 102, 93.9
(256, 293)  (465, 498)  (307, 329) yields 0.2 ch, 113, 109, 98.4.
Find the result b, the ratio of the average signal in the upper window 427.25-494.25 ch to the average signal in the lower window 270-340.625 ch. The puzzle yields 0.86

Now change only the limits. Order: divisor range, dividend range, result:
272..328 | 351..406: 0.86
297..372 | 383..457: 0.92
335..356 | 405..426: 0.93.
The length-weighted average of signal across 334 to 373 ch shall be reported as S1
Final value 99.4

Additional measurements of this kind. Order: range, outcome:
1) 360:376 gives 86.7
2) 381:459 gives 96.5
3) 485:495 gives 101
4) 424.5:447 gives 91.6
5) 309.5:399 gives 100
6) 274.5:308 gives 113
